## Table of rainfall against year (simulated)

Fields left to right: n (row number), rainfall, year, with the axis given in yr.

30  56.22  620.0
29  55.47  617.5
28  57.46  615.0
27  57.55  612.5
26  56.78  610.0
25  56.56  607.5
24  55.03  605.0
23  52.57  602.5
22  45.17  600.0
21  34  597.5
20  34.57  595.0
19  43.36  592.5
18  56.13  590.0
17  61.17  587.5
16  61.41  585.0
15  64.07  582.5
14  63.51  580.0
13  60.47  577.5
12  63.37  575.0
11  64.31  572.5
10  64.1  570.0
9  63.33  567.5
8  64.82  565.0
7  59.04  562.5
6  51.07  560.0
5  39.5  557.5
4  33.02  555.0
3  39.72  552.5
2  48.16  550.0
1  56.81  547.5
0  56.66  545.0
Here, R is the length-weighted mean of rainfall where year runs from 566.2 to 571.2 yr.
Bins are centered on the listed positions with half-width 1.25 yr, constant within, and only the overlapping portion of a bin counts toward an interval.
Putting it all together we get 63.7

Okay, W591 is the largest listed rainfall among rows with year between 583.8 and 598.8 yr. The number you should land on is 61.41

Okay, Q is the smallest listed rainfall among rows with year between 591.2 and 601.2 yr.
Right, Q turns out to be 34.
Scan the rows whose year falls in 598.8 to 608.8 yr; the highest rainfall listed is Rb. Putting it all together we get 56.56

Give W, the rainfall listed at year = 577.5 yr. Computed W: 60.47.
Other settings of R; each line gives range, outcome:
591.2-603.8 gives 42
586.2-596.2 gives 48.9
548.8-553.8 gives 43.8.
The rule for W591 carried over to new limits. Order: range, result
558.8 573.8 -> 64.82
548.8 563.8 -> 59.04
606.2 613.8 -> 57.55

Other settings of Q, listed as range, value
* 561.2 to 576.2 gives 59.04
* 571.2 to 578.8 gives 60.47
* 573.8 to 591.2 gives 56.13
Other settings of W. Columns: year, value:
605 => 55.03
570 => 64.1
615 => 57.46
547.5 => 56.81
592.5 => 43.36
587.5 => 61.17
